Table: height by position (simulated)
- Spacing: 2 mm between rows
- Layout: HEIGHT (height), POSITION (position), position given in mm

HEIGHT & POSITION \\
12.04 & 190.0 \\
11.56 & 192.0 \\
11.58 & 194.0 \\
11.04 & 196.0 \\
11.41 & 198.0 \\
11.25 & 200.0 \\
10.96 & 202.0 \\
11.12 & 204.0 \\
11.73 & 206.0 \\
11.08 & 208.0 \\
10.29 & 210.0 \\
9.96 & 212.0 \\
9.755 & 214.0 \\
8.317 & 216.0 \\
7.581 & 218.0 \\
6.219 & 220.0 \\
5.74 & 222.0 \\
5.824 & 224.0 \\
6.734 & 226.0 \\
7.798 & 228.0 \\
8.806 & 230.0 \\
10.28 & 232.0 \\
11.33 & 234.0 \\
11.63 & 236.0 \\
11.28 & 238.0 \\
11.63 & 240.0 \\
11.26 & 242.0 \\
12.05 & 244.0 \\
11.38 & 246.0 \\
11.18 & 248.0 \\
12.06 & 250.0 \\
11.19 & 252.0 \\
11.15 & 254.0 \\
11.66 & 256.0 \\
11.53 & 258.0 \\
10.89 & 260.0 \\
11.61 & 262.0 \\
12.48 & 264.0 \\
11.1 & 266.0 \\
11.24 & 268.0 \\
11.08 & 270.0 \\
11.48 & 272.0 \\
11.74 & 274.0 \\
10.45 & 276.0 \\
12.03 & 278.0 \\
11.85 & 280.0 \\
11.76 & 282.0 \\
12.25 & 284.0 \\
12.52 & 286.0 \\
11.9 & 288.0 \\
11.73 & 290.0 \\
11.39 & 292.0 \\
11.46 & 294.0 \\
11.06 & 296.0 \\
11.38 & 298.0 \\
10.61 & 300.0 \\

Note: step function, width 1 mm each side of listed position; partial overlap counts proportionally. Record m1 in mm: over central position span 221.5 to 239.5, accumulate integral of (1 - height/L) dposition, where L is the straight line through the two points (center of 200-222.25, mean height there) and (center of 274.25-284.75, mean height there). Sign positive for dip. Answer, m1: 2.1 mm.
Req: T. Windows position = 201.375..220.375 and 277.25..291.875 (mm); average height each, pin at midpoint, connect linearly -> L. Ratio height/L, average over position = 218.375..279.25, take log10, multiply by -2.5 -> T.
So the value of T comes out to 0.05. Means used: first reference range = 9.79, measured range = 10.5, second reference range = 12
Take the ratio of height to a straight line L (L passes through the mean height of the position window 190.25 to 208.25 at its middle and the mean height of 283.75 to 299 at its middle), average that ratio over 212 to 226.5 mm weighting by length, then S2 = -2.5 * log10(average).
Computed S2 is 0.47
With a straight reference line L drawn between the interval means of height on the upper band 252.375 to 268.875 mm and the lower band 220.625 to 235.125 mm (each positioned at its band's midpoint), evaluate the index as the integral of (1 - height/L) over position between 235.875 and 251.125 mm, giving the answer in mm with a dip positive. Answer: -3.0 mm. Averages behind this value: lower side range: 8.06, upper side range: 11.4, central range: 11.6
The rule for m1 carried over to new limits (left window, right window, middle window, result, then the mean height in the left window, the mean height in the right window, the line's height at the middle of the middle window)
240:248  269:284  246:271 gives 0.2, 11.5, 11.5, 11.5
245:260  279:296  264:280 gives 0.3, 11.4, 11.8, 11.6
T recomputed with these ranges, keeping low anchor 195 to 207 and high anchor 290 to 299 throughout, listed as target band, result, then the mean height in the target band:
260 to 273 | -0.011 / 11.5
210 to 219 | 0.237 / 9.06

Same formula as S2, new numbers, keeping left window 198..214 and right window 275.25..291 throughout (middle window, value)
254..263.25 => 0.01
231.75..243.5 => -0.01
